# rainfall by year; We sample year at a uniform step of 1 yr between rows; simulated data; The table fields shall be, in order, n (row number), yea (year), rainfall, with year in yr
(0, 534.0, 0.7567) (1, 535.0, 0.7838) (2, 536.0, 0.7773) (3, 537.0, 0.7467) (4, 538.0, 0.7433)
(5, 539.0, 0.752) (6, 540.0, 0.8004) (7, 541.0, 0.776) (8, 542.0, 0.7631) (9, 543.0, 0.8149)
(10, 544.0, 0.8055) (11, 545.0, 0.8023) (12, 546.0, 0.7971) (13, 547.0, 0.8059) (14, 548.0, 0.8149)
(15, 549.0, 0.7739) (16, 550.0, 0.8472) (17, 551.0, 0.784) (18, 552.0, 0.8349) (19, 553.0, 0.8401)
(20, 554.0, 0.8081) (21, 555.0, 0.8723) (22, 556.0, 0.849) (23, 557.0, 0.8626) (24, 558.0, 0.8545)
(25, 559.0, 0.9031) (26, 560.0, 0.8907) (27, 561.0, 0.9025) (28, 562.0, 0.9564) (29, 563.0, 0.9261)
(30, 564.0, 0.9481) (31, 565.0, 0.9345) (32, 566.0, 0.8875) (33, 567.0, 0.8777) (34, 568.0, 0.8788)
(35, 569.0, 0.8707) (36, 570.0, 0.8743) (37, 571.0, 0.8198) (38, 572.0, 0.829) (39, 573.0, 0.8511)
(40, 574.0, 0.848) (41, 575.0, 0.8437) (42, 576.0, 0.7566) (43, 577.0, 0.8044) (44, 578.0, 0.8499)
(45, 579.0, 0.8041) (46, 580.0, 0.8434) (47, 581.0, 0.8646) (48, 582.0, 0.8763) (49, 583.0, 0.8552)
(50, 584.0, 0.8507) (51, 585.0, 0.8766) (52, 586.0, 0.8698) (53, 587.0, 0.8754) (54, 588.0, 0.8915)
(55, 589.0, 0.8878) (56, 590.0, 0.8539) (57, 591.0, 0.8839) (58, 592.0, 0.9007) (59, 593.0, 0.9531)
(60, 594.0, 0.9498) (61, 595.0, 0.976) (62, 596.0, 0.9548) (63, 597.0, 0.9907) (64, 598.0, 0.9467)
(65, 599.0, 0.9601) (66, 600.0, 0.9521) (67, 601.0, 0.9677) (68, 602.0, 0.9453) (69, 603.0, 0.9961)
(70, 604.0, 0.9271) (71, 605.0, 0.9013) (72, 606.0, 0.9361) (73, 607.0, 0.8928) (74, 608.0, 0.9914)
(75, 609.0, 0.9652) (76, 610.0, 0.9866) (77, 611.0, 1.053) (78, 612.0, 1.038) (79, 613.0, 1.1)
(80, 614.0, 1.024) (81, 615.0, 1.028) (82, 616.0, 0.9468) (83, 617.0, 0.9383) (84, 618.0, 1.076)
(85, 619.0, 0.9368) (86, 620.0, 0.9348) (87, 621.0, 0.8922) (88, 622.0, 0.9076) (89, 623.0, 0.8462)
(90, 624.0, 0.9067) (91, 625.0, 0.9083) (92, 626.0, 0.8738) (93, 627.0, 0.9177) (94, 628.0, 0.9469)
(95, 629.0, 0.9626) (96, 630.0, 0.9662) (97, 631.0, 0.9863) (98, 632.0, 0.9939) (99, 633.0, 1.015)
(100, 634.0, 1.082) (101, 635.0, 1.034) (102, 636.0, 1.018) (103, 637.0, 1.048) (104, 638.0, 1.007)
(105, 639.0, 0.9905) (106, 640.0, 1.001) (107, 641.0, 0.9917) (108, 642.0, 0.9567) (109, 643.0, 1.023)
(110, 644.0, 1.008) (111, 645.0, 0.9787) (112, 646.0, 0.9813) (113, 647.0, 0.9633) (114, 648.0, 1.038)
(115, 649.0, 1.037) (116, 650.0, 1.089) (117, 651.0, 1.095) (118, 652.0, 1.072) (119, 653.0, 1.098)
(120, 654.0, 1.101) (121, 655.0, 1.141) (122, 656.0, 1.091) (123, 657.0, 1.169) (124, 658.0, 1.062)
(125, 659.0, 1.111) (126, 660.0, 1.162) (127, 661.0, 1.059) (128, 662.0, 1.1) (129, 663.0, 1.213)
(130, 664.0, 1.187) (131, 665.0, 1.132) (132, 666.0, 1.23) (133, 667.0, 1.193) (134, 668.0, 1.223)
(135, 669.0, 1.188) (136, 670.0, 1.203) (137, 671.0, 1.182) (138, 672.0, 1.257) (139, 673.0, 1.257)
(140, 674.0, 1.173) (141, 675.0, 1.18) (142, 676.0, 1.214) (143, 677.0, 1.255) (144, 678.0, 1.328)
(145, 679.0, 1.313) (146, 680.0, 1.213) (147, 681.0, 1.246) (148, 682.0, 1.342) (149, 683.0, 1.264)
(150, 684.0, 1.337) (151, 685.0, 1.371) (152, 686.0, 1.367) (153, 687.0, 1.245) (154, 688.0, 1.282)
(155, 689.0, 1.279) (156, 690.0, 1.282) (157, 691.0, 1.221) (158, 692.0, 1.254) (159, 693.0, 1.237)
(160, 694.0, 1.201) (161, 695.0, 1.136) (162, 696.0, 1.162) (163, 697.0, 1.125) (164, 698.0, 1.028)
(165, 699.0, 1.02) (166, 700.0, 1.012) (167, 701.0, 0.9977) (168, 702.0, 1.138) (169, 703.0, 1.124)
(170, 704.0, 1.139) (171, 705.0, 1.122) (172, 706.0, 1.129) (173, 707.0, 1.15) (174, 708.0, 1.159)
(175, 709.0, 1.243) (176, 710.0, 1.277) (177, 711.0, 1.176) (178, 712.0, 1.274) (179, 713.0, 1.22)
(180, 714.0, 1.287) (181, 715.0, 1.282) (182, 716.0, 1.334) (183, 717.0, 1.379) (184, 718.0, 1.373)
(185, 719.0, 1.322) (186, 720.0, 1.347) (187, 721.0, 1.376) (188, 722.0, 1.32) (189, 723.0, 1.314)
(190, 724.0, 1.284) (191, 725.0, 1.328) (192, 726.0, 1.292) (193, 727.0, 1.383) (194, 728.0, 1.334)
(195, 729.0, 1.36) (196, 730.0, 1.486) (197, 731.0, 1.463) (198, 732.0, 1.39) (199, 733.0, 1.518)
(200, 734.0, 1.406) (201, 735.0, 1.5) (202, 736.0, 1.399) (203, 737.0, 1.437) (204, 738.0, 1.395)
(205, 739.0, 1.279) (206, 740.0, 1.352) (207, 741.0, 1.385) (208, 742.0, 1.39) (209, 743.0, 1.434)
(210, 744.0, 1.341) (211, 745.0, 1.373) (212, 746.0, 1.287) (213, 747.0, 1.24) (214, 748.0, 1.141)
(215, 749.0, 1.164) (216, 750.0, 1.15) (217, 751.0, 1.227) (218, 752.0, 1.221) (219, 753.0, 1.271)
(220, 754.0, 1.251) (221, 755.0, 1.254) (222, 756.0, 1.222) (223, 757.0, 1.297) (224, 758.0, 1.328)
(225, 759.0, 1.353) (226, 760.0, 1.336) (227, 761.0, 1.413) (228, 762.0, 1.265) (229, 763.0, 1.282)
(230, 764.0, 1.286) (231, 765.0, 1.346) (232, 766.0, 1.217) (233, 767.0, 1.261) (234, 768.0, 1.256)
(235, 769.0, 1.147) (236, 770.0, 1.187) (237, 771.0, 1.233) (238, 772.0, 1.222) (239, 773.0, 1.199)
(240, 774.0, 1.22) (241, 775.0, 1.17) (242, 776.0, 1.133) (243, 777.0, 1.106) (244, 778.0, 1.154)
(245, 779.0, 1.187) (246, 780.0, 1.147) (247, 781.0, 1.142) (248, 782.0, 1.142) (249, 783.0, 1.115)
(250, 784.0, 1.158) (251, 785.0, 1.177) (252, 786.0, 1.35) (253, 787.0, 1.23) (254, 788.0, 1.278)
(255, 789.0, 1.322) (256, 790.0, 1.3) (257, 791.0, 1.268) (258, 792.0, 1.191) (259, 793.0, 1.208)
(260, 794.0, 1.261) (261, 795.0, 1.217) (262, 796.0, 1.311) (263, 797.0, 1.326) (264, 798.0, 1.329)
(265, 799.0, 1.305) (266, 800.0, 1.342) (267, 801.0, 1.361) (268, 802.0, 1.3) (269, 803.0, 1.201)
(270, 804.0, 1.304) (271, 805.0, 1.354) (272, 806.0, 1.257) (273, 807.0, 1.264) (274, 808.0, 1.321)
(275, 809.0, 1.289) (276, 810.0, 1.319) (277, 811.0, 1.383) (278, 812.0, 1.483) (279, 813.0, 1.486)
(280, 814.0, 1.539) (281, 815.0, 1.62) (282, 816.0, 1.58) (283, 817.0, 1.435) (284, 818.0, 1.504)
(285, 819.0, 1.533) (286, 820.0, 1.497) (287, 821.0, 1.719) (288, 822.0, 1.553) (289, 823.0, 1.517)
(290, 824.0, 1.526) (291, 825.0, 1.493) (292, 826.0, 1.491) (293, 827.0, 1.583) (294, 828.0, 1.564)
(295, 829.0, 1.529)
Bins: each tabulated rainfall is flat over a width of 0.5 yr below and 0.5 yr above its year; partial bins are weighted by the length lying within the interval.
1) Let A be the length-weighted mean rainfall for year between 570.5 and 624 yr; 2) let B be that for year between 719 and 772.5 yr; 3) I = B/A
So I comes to 1.43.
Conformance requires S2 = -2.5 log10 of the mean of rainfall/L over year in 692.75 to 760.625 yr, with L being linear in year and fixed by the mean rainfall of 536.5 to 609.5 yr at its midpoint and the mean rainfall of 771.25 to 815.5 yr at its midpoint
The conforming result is -0.111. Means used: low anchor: 0.87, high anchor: 1.27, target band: 1.28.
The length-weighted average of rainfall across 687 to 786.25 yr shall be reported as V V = 1.26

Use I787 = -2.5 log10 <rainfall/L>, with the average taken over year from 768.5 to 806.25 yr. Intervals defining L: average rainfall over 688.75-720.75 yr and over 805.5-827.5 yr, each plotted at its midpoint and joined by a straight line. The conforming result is 0.14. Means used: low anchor 1.2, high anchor 1.47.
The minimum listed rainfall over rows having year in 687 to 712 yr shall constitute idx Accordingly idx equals 0.9977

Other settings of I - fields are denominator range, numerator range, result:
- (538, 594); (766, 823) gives 1.53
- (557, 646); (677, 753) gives 1.37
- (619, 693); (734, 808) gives 1.14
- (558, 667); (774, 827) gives 1.38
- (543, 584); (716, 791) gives 1.51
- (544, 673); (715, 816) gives 1.35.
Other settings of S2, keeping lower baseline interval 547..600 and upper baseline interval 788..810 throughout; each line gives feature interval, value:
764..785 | 0.05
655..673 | -0.12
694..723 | -0.08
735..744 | -0.18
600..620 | -0.04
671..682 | -0.17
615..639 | 0.01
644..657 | -0.05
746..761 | -0.04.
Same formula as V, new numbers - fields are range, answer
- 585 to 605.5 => 0.928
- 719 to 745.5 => 1.38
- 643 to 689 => 1.17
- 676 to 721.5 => 1.23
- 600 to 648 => 0.975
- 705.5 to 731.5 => 1.3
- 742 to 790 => 1.24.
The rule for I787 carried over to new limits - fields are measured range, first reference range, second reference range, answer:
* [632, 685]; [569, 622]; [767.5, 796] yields -0.113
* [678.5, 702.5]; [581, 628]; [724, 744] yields 0.023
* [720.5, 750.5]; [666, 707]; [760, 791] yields -0.114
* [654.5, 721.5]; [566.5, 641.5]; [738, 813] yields -0.109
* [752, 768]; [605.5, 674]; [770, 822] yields -0.038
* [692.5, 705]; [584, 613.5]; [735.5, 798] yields 0.020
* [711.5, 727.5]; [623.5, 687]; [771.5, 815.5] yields -0.116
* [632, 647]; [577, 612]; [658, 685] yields 0.086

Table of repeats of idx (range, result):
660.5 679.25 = 1.059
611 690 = 0.8462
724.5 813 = 1.106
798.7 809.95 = 1.201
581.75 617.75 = 0.8507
